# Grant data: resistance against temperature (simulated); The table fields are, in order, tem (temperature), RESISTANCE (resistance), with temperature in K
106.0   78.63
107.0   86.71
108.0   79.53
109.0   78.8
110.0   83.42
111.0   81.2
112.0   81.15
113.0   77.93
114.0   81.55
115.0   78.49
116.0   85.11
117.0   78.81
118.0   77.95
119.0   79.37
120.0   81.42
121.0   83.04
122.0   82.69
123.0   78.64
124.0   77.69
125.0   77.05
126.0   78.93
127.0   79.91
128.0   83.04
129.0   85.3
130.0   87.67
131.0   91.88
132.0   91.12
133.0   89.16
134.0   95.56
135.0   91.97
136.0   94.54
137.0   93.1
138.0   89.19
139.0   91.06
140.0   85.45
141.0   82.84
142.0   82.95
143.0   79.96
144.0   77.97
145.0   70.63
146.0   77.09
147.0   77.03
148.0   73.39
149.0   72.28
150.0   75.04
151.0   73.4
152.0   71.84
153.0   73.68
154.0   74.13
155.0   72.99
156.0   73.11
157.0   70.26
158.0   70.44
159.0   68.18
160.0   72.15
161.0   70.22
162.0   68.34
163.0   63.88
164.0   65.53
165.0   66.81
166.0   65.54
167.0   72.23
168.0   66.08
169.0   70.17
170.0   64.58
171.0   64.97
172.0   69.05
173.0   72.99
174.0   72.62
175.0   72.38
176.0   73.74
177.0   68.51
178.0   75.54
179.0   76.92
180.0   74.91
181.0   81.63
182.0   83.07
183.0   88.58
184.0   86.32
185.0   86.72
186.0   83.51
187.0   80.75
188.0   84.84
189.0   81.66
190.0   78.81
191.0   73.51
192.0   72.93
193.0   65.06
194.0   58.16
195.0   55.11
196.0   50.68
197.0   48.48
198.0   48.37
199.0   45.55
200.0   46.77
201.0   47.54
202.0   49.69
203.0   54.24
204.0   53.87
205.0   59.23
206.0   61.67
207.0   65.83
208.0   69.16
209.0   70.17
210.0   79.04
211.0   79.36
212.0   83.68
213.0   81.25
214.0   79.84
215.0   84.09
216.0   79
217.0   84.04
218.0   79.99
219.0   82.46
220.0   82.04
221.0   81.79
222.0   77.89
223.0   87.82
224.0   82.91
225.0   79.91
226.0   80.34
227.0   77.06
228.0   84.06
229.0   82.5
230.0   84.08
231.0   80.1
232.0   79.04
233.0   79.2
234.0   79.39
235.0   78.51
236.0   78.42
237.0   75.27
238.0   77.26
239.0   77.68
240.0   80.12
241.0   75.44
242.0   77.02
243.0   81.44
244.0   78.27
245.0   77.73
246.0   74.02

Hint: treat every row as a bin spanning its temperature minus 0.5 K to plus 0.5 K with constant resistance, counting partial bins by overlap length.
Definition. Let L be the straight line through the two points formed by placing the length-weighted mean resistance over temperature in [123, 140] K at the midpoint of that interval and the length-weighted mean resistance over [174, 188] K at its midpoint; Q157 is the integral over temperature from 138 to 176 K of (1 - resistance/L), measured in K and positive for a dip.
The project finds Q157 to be 4.65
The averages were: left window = 87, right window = 79.4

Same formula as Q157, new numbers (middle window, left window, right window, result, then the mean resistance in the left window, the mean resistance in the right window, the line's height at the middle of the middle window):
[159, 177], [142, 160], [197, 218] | 0.7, 73.8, 66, 71.5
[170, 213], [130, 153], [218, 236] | 6.7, 83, 81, 81.8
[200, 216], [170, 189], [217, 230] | 2.5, 77.4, 81.8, 80.2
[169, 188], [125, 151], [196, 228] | -0.1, 83.5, 70.3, 76.3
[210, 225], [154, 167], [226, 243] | -0.9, 69.3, 79.2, 76.9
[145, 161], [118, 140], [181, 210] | 1.2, 85.6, 66.6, 78.8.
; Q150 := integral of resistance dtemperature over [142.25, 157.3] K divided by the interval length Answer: 74.4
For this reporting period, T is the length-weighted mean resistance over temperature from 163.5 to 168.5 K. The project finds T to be 67.2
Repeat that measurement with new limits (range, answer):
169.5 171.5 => 64.8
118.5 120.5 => 80.4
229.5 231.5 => 82.1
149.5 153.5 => 73.5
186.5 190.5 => 81.5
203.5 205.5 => 56.5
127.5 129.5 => 84.2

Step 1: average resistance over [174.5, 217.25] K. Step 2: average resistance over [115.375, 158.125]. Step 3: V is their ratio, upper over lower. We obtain 0.87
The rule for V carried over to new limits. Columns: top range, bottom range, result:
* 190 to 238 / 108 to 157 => 0.88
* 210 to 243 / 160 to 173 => 1.19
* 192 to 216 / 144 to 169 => 0.89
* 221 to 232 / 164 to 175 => 1.19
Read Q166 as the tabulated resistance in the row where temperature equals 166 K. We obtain 65.54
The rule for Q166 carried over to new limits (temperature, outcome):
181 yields 81.63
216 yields 79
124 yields 77.69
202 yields 49.69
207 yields 65.83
